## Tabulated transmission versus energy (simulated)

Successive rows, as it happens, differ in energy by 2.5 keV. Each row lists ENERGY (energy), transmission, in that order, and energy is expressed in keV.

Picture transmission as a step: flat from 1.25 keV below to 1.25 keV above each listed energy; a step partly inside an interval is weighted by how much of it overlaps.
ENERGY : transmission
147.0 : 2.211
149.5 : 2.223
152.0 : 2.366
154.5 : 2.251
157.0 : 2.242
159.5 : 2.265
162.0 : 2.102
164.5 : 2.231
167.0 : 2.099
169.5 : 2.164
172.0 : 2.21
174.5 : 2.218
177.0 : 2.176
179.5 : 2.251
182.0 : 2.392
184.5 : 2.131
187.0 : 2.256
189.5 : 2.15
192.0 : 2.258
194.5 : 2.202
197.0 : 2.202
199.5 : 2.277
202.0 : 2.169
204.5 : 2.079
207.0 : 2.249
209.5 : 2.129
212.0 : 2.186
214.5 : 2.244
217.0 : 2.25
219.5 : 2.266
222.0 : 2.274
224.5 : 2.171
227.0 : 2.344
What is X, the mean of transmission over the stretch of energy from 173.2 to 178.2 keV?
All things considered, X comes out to 2.2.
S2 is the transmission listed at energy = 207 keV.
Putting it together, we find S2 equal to 2.249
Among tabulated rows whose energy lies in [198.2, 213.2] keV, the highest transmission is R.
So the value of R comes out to 2.277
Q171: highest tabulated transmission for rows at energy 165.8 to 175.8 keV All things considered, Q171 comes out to 2.218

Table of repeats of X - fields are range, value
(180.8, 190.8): 2.23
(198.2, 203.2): 2.22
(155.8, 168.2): 2.19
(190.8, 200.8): 2.23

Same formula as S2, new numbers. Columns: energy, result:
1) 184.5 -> 2.131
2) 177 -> 2.176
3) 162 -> 2.102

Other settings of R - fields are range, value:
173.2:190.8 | 2.392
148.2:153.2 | 2.366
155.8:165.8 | 2.265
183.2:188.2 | 2.256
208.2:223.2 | 2.274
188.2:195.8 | 2.258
